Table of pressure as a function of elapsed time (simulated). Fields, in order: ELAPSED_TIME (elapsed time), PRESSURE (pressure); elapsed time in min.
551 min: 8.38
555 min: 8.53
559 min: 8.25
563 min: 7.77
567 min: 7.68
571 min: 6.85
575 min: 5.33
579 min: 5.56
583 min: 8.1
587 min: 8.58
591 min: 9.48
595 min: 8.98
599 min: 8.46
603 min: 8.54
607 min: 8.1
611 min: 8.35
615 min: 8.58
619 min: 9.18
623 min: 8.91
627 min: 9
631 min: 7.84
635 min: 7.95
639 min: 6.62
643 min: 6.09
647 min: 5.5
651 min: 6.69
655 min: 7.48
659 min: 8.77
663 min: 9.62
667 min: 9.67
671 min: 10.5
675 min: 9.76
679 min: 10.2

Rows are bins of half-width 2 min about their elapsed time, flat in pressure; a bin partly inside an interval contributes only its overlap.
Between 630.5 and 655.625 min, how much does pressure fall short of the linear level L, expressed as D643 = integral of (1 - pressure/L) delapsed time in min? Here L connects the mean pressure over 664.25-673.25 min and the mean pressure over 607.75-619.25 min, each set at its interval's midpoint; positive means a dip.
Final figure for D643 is 6.85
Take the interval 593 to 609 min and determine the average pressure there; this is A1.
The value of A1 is 8.52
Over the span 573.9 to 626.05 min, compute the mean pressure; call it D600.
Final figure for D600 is 8.23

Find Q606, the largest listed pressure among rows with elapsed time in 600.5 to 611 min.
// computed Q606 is 8.54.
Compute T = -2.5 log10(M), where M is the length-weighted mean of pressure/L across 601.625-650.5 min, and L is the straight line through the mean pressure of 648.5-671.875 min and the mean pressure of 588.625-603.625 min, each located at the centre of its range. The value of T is 0.12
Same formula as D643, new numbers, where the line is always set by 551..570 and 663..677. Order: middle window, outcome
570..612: 3.5 min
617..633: 0.7 min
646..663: 3.8 min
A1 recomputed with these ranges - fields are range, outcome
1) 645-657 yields 6.56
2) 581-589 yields 8.34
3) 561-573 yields 7.43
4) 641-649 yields 5.79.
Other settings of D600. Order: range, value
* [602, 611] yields 8.3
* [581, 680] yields 8.42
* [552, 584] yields 7.27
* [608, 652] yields 7.73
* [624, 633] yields 8.47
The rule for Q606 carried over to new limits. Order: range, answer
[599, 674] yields 10.5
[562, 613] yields 9.48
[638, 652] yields 6.69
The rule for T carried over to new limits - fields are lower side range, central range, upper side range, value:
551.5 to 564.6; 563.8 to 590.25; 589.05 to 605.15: 0.19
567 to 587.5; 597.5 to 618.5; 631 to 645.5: -0.22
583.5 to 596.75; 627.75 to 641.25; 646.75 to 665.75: 0.09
